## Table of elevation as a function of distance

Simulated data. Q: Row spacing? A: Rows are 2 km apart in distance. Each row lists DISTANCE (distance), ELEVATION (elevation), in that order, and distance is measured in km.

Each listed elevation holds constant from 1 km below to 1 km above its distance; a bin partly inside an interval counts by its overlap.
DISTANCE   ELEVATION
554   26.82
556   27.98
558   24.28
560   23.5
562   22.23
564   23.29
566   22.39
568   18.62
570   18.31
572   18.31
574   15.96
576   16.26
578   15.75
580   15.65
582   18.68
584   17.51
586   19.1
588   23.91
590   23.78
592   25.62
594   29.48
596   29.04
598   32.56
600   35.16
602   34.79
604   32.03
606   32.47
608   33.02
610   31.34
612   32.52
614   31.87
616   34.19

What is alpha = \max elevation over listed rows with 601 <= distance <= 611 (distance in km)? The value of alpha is 34.79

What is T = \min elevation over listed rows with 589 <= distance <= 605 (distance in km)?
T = 23.78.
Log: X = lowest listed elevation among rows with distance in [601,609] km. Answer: 32.03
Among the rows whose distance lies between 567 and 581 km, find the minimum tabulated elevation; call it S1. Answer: 15.65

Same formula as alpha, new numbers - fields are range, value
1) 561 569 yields 23.29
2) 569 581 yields 18.31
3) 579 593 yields 25.62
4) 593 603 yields 35.16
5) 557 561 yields 24.28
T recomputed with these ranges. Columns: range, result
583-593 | 17.51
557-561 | 23.5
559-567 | 22.23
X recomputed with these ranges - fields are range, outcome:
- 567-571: 18.31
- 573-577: 15.96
